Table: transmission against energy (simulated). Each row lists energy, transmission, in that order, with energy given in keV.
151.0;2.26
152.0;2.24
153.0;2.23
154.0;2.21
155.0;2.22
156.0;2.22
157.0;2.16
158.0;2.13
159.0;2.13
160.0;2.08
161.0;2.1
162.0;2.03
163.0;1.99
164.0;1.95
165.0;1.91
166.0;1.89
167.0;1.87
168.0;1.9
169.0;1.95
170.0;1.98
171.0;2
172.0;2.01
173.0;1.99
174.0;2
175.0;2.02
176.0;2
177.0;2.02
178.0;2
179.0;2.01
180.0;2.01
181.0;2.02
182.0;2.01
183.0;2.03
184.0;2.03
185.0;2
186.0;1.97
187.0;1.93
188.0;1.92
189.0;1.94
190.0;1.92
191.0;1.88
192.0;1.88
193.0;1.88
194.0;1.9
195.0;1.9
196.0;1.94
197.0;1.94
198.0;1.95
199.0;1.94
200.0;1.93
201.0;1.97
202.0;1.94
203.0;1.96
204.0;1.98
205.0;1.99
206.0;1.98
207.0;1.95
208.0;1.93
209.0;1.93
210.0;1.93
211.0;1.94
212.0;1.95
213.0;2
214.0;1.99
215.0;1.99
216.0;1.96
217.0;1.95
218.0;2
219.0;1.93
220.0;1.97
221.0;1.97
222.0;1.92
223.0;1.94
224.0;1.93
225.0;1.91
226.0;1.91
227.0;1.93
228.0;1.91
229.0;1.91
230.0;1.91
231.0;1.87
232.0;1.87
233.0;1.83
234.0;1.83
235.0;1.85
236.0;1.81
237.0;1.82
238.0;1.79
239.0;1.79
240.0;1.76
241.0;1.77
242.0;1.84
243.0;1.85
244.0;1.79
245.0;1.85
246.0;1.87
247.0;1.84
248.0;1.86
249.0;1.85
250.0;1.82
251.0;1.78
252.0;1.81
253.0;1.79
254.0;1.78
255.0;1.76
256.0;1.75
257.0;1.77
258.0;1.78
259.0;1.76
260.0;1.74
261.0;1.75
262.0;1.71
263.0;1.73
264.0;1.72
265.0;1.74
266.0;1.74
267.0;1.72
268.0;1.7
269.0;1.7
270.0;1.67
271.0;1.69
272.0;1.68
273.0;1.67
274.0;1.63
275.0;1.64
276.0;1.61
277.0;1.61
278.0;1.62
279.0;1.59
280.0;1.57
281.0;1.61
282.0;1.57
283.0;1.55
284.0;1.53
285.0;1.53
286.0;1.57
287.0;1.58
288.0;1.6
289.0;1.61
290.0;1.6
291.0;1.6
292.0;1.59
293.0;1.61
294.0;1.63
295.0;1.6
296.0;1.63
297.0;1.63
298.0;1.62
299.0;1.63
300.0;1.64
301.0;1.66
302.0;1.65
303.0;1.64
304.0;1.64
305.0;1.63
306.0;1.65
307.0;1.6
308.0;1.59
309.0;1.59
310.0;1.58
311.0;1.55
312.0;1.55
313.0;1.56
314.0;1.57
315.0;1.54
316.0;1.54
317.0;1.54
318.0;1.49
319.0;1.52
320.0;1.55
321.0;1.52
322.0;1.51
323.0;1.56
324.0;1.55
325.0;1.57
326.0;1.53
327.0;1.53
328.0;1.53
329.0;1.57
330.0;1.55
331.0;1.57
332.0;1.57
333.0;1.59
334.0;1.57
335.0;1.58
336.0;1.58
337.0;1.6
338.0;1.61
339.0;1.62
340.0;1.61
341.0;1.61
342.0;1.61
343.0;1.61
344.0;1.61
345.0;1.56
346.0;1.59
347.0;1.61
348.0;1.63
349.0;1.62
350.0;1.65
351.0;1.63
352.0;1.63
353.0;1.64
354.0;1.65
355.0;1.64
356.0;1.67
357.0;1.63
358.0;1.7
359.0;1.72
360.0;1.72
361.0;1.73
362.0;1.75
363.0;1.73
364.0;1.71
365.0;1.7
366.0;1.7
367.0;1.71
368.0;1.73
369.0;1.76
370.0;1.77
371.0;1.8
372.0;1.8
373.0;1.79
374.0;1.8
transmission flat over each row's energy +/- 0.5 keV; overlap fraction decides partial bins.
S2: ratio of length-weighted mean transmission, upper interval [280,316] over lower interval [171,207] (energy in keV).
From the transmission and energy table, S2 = 0.8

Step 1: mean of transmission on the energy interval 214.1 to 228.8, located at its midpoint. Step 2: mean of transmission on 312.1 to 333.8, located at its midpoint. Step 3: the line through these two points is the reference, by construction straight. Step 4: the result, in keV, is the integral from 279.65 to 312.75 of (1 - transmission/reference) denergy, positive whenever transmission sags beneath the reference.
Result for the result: 1.0 keV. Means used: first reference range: 1.94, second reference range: 1.55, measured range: 1.6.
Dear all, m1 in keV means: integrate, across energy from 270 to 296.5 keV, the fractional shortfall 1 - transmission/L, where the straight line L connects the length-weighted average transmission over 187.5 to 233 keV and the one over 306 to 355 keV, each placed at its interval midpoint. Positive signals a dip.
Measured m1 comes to 1.75 keV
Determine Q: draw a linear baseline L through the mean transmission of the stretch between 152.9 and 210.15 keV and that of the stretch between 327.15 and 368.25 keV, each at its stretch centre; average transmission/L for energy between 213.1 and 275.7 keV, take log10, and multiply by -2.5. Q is 0.02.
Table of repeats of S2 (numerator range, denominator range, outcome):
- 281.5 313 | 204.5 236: 0.83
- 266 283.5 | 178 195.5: 0.84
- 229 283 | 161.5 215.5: 0.89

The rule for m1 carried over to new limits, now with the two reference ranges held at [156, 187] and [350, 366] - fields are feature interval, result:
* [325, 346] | 1.72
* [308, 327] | 2.25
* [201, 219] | -0.19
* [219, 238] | 0.17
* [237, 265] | 1.21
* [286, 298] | 1.28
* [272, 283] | 1.27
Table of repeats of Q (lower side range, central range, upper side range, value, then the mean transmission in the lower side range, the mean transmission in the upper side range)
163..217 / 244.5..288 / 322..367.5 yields 0.06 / 1.96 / 1.62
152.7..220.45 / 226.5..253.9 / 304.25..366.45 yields 0.01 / 1.99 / 1.6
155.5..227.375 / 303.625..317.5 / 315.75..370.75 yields 0.08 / 1.97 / 1.62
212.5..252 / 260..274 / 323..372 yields 0.06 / 1.88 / 1.64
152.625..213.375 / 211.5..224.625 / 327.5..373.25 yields -0.02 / 1.99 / 1.65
